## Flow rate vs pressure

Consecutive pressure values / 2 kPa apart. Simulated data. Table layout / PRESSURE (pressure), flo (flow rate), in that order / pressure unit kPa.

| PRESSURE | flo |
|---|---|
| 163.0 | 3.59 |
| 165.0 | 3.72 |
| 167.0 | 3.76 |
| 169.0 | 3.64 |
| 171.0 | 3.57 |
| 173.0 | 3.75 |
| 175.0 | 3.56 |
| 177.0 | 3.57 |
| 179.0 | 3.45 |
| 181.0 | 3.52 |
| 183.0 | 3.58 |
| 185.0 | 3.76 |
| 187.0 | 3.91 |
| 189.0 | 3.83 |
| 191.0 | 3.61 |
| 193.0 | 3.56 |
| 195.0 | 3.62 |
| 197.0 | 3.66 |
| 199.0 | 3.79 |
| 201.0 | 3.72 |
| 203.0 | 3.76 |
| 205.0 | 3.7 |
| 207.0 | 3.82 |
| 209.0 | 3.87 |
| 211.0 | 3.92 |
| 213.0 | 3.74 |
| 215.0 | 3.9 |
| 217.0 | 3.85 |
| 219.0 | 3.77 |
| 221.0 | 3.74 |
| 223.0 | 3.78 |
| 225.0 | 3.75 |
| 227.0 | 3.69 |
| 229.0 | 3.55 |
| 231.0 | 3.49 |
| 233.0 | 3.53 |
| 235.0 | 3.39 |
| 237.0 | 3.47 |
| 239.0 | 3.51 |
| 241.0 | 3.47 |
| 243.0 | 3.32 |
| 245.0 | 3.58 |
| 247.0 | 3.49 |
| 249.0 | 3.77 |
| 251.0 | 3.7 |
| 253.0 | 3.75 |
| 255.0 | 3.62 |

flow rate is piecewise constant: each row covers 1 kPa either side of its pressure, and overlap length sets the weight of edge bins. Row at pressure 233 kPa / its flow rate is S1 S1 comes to 3.53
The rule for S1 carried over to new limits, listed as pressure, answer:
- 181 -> 3.52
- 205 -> 3.7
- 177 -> 3.57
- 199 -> 3.79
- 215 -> 3.9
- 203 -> 3.76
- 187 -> 3.91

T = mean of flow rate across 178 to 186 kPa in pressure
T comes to 3.58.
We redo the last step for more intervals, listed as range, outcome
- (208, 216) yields 3.86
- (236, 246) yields 3.47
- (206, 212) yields 3.87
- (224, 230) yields 3.66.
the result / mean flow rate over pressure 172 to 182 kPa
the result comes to 3.57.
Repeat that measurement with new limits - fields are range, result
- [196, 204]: 3.73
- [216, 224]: 3.78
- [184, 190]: 3.83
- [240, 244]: 3.4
